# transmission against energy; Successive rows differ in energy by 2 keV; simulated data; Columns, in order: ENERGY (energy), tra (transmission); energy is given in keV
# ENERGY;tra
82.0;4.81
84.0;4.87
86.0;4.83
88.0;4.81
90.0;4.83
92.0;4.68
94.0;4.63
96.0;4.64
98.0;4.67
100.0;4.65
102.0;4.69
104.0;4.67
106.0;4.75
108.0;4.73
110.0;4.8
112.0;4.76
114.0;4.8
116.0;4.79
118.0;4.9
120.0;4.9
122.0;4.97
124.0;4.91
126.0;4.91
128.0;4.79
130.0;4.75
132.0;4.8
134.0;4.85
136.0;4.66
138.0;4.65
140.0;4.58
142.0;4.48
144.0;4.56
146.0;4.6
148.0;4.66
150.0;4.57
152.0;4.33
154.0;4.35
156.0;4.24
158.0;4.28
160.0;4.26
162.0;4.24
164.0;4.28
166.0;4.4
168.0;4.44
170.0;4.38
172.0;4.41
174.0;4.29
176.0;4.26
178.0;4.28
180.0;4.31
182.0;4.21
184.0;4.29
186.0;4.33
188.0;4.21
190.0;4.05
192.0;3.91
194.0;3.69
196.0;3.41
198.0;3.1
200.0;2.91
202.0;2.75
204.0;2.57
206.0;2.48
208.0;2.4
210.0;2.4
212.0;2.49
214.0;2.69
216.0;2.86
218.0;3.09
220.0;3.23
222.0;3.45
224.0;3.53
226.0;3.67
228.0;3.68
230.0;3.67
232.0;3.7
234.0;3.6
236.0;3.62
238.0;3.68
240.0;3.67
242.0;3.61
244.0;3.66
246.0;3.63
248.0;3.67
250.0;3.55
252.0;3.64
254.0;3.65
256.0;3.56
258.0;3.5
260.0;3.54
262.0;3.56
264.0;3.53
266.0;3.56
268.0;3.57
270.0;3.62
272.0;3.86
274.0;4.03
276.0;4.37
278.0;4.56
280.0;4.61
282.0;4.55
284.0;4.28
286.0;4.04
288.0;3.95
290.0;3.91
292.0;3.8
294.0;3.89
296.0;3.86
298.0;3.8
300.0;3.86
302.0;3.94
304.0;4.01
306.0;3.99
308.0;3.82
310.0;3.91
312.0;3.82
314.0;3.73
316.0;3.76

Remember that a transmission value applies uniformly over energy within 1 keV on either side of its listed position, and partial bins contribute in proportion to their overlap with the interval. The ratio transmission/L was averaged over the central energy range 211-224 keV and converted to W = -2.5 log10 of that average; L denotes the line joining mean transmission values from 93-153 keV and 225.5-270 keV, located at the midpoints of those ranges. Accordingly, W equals 0.27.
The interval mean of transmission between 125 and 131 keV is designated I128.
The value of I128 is 4.82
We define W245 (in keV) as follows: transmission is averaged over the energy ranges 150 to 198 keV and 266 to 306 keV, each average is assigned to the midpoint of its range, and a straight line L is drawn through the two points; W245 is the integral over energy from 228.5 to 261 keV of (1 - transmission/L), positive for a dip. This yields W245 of 3.65 keV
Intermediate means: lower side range 4.2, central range 3.62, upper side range 4.01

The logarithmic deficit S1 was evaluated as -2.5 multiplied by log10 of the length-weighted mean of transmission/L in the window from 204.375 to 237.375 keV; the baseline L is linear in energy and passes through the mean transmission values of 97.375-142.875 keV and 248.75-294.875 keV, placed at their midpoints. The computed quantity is 0.30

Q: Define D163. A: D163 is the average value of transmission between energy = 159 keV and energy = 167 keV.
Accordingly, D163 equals 4.29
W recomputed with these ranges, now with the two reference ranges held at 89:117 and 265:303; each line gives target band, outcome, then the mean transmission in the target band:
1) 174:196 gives 0.07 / 4.13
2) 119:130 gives -0.06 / 4.88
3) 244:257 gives 0.14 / 3.62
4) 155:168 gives 0.05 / 4.3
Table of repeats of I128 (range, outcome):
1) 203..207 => 2.52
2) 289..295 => 3.87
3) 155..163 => 4.25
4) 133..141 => 4.69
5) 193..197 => 3.55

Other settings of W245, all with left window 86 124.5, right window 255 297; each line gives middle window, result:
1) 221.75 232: 1.3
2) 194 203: 2.5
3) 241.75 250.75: 1.0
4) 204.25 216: 4.7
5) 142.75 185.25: 1.0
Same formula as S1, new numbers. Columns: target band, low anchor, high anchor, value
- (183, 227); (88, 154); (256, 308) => 0.30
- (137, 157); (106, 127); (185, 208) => -0.06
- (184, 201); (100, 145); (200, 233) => -0.08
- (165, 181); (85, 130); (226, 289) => 0.00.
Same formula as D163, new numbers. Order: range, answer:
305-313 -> 3.89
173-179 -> 4.28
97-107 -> 4.69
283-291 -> 4.04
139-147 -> 4.55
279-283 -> 4.58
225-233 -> 3.68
